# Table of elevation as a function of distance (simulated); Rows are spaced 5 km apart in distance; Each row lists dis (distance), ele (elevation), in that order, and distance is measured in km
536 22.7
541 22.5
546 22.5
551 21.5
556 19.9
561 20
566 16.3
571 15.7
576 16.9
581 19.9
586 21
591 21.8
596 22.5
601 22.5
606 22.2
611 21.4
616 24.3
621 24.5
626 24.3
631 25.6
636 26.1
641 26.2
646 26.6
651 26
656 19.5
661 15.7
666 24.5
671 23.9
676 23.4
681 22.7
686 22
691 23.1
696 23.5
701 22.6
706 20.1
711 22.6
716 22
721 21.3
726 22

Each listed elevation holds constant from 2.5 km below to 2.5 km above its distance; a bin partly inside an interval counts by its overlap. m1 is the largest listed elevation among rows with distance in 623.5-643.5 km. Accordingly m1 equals 26.2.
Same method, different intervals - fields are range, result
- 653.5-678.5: 24.5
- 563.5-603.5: 22.5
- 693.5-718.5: 23.5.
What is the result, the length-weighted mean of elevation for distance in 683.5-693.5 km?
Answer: 22.6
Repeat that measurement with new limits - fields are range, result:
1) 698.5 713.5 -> 21.8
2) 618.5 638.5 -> 25.1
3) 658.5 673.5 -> 21.4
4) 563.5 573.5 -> 16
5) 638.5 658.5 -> 24.6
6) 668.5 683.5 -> 23.3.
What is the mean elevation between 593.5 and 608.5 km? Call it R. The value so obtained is 22.4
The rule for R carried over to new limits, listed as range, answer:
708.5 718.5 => 22.3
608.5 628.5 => 23.6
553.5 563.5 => 19.9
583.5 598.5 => 21.8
